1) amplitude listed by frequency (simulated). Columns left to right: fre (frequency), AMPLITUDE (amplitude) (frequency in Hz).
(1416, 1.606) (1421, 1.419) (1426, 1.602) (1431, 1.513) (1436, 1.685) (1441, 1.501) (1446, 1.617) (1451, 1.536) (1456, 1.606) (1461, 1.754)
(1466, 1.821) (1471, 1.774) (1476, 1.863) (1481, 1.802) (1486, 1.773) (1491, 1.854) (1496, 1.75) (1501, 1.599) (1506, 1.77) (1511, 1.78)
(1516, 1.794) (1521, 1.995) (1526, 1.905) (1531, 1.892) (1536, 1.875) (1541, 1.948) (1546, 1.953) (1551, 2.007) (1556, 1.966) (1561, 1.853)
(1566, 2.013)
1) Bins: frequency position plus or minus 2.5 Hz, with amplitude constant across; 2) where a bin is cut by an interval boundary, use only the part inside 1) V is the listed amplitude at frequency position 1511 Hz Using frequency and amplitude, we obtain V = 1.78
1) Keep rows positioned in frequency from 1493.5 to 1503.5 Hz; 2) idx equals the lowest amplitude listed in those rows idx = 1.599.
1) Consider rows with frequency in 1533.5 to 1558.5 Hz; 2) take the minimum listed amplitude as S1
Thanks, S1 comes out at 1.875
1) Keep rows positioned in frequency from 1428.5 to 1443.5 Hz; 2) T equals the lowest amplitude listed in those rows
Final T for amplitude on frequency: 1.501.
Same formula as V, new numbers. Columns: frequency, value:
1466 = 1.821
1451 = 1.536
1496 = 1.75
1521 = 1.995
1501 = 1.599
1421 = 1.419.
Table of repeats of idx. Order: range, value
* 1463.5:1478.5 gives 1.774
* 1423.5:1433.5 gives 1.513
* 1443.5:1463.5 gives 1.536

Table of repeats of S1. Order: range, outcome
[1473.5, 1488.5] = 1.773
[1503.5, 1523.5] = 1.77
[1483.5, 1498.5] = 1.75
